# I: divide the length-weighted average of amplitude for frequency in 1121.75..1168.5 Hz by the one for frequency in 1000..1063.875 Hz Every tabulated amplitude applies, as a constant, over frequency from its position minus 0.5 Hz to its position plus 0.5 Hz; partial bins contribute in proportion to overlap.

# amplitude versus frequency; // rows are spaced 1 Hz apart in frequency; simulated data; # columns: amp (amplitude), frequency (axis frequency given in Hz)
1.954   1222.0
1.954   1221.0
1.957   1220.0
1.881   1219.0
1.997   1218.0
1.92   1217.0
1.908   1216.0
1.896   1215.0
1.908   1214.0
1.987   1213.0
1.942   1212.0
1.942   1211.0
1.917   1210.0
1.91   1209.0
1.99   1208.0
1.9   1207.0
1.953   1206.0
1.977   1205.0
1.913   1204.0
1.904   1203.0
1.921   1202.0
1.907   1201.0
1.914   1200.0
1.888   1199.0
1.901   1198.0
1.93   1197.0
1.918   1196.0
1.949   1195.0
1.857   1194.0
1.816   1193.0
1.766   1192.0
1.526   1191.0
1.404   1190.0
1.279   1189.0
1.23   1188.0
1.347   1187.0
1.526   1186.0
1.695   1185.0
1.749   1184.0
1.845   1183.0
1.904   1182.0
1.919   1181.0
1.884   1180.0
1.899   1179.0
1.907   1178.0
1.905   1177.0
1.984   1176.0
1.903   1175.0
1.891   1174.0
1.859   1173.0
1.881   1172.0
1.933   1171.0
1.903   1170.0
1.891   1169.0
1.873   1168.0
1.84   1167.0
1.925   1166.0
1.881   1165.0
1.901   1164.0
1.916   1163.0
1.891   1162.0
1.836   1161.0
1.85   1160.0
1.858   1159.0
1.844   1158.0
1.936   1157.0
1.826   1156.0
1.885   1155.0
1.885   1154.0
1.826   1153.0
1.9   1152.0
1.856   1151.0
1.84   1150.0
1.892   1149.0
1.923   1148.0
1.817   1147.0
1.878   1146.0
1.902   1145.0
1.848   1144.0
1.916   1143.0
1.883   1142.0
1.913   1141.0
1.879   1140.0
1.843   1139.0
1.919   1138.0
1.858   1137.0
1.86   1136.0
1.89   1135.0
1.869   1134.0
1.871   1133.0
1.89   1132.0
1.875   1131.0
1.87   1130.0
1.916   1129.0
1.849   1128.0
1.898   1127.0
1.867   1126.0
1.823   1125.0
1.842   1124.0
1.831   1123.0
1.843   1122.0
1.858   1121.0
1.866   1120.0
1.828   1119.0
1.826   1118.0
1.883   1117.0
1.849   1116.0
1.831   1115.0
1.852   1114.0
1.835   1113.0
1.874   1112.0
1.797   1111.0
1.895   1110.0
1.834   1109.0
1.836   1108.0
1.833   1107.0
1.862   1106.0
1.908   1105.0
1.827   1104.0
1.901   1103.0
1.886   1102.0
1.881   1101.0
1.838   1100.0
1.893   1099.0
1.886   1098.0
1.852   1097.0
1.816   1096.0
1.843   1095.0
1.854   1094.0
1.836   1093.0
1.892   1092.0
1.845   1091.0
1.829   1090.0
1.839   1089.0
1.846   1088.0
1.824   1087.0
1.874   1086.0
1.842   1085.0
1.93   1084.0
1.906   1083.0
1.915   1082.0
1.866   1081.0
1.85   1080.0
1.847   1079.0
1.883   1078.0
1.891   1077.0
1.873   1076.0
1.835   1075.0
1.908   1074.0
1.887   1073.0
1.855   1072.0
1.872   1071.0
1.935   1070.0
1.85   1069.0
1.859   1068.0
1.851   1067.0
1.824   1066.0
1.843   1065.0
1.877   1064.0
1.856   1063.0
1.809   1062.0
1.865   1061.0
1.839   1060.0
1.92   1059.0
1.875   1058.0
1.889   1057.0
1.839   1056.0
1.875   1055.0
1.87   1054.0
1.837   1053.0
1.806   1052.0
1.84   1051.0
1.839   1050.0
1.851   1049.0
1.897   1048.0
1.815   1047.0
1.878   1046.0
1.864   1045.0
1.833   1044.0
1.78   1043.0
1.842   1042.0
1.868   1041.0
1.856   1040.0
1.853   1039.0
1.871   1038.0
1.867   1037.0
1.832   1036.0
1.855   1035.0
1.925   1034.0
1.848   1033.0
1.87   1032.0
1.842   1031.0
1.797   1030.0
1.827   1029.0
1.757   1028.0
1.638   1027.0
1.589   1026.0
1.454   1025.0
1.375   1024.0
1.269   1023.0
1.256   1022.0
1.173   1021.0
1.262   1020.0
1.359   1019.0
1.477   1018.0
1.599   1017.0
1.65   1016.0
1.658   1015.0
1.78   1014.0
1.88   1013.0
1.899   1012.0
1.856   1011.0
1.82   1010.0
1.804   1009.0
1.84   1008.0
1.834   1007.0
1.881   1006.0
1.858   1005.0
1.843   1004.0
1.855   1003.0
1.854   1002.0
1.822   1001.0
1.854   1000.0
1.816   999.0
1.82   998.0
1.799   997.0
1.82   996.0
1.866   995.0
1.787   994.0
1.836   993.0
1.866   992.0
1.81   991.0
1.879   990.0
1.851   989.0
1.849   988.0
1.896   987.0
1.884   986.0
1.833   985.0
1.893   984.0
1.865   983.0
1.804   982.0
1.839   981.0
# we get 1.06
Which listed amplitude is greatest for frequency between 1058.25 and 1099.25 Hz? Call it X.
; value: 1.935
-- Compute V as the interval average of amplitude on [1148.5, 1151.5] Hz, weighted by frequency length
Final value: 1.86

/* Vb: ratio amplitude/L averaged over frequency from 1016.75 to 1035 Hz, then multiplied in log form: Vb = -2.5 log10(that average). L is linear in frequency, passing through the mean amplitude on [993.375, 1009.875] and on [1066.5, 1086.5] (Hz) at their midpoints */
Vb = 0.17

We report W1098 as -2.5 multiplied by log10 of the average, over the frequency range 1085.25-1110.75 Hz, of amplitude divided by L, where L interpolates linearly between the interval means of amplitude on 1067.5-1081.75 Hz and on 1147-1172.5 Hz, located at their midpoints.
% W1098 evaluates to 0.01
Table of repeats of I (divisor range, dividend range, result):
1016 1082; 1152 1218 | 1.04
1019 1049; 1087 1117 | 1.08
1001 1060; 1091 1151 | 1.06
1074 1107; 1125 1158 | 1.01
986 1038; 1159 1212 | 1.05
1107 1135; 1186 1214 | 0.97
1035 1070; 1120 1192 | 0.99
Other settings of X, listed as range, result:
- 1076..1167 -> 1.936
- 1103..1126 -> 1.908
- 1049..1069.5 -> 1.92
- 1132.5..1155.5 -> 1.923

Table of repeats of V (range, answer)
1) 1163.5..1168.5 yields 1.88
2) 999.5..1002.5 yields 1.84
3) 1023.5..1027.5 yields 1.51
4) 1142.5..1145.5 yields 1.89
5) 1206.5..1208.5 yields 1.94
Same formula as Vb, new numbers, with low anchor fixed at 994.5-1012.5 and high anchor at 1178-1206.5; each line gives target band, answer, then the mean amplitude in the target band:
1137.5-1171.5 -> -0.05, 1.88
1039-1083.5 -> -0.02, 1.86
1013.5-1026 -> 0.26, 1.45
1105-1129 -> -0.03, 1.85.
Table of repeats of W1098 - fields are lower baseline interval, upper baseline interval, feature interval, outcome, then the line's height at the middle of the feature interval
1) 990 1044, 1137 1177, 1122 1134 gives -0.007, 1.85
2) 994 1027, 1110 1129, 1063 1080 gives -0.053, 1.78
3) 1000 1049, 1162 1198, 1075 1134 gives -0.054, 1.77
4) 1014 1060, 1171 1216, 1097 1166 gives -0.045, 1.79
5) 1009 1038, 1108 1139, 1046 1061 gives -0.082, 1.72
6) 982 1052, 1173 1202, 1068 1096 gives -0.056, 1.77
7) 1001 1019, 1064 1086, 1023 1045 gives 0.026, 1.81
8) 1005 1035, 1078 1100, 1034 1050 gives -0.074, 1.73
